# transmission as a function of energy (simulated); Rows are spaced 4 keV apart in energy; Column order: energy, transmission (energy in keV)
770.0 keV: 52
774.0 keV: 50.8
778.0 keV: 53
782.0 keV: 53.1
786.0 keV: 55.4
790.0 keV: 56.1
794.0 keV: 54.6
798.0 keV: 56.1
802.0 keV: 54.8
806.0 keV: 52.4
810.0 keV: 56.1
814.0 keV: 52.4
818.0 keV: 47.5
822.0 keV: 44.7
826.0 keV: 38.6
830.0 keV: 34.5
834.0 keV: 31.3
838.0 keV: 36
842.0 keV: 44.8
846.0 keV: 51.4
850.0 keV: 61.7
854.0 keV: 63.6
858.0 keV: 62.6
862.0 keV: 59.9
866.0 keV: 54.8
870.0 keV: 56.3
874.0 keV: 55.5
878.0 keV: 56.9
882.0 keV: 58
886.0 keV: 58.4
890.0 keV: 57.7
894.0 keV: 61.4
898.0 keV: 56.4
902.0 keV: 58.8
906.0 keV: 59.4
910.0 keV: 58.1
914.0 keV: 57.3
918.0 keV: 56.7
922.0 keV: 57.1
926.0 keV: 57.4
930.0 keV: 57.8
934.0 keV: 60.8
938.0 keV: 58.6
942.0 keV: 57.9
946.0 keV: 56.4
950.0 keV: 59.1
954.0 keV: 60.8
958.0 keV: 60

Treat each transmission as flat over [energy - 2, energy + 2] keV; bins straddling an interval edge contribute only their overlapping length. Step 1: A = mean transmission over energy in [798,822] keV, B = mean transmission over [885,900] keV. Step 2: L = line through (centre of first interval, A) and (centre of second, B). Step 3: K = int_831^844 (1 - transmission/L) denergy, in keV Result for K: 4.12 keV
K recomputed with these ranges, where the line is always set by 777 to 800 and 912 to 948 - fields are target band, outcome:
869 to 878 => 0.1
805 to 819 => 0.7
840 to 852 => 0.7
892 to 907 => -0.5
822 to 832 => 3.1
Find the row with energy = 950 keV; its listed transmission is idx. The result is 59.1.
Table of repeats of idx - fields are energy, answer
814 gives 52.4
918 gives 56.7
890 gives 57.7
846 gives 51.4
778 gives 53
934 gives 60.8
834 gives 31.3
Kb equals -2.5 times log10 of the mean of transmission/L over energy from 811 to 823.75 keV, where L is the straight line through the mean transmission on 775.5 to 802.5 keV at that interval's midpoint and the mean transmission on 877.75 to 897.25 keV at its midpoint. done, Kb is 0.14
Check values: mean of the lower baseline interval 54.7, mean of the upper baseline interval 58.5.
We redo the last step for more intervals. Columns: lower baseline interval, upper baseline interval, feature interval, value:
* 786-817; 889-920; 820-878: 0.130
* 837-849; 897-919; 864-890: -0.088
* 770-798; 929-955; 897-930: 0.003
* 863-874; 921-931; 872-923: -0.022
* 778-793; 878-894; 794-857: 0.150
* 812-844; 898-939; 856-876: -0.197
